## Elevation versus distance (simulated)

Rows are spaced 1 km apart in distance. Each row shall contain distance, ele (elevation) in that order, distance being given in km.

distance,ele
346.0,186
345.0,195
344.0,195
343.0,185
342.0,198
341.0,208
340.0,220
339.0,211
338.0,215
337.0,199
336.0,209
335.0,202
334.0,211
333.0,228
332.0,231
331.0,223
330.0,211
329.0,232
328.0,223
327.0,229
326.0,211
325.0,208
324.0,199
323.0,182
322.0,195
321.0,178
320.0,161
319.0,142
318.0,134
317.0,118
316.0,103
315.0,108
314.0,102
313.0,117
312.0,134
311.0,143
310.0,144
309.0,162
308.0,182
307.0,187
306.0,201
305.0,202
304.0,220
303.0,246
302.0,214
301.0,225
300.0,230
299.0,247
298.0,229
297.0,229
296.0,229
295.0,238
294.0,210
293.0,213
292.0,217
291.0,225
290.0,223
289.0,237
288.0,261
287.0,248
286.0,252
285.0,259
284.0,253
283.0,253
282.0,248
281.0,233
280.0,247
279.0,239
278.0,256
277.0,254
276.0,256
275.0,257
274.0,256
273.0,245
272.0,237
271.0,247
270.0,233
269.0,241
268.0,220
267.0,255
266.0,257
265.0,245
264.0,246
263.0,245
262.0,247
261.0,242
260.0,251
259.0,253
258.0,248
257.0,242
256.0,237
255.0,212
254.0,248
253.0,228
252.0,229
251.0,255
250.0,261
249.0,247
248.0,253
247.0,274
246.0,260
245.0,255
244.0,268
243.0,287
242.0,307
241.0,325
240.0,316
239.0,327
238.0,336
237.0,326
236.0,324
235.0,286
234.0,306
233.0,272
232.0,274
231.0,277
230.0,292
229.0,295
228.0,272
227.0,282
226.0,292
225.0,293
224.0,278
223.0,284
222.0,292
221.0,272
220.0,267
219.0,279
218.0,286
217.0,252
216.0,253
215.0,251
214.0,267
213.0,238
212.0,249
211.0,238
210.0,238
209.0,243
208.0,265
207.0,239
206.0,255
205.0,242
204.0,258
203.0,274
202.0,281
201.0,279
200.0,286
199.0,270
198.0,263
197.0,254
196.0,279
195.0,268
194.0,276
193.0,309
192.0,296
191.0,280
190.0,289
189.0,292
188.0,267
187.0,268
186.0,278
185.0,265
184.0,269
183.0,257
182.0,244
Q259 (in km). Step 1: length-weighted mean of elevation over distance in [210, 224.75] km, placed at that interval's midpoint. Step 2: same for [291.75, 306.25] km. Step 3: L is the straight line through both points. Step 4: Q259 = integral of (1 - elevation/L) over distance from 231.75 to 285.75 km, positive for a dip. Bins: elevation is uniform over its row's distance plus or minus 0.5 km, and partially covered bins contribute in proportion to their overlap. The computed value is -3.7 km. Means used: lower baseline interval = 264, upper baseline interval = 224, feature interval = 261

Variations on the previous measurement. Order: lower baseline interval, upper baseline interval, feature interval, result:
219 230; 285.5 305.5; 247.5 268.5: 1.13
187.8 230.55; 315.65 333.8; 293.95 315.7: 1.64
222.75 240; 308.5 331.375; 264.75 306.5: -4.09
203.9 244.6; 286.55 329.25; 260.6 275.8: -0.74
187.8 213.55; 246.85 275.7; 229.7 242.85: -2.65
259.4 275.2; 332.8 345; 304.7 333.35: 5.42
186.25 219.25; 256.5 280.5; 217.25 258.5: -3.41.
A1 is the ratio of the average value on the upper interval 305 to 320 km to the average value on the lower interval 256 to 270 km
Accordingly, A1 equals 0.6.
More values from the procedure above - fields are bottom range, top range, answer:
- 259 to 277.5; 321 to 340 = 0.86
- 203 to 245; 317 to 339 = 0.72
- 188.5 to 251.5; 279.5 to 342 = 0.74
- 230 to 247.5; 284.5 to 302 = 0.79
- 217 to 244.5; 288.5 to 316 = 0.67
